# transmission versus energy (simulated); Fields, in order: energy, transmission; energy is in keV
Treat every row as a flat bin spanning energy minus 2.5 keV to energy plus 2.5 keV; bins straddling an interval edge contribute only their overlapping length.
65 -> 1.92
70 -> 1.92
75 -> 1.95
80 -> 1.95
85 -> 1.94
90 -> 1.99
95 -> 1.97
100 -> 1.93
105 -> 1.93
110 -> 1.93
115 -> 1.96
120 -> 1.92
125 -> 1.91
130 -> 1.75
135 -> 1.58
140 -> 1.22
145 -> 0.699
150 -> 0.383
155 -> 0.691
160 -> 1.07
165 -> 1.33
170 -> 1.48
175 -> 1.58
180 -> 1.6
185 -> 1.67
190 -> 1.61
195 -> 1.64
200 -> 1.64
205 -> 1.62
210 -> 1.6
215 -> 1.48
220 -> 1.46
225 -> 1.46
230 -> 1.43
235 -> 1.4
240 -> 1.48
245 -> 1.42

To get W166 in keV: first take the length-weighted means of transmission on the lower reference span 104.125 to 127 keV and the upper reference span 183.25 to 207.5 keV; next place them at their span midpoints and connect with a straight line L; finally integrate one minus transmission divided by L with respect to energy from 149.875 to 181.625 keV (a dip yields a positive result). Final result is 9.6 keV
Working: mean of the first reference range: 1.93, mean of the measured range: 1.21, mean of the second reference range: 1.63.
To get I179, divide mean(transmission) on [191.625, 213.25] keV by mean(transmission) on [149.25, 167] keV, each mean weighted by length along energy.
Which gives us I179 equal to 1.79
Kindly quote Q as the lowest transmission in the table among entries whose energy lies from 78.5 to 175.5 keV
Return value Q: 0.383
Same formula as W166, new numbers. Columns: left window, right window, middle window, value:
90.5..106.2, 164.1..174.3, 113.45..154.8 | 8.43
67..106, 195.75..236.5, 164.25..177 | 1.47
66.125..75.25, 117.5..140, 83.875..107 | -1.38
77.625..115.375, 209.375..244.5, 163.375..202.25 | 1.22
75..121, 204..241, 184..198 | -0.29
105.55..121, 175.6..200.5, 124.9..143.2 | 3.10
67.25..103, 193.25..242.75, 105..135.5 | -0.49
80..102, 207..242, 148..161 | 7.82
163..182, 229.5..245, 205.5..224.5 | -0.81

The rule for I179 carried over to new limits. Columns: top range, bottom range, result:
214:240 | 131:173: 1.33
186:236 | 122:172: 1.27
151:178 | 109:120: 0.61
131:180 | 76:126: 0.60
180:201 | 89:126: 0.84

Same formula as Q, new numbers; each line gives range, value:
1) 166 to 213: 1.48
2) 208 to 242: 1.4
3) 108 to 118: 1.93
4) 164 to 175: 1.33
